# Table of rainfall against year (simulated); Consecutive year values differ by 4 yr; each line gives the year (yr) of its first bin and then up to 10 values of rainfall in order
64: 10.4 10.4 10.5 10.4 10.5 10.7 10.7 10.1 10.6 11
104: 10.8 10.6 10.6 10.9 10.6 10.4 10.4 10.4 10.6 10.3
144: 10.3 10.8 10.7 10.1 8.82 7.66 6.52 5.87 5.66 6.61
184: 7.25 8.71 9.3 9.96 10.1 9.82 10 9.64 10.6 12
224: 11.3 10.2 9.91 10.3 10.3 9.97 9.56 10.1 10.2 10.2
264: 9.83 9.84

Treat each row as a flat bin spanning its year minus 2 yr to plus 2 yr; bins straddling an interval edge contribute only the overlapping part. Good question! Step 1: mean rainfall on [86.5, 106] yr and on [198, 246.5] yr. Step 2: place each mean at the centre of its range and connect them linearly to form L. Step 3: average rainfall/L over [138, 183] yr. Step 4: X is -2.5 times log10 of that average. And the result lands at 0.23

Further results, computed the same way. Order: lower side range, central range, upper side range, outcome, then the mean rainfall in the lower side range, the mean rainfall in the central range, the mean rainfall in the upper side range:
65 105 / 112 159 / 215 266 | 0.002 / 10.6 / 10.5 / 10.3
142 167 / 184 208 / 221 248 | 0.063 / 9.6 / 9.42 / 10.3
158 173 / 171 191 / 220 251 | 0.148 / 7.31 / 6.99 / 10.3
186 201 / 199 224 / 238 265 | -0.086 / 9.48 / 10.4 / 10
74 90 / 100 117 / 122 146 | -0.027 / 10.6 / 10.7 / 10.4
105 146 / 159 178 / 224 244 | 0.463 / 10.5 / 6.81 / 10.3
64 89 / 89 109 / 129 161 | -0.019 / 10.5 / 10.6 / 10.3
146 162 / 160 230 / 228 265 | 0.136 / 10.1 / 8.89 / 10.1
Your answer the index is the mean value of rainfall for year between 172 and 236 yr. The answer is 9.32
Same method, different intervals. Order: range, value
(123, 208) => 9.07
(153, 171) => 8.28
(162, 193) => 7.13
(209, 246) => 10.5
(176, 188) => 7.02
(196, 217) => 10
